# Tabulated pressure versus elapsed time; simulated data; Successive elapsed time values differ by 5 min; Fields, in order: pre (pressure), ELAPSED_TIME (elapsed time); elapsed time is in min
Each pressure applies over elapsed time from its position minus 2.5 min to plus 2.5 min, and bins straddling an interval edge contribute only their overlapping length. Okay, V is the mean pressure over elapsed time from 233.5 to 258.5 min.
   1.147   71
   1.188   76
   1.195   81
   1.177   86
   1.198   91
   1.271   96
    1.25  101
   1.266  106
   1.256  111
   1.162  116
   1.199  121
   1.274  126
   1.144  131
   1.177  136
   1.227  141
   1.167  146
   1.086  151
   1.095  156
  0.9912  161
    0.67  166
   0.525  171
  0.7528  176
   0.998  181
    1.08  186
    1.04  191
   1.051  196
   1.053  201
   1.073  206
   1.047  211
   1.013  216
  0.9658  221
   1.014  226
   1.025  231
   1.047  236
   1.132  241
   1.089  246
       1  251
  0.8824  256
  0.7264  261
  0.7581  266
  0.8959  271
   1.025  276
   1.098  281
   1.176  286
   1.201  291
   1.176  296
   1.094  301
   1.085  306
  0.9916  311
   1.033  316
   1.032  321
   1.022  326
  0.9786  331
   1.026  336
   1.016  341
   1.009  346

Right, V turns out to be 1.03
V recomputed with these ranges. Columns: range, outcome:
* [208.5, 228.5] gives 1.01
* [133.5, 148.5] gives 1.19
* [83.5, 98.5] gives 1.22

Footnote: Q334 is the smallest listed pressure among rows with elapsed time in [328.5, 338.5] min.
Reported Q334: 0.9786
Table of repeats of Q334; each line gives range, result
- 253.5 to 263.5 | 0.7264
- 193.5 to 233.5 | 0.9658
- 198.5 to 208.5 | 1.053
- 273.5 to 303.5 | 1.025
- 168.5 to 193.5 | 0.525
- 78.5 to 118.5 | 1.162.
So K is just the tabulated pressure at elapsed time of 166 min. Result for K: 0.67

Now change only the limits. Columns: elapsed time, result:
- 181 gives 0.998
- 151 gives 1.086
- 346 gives 1.009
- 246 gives 1.089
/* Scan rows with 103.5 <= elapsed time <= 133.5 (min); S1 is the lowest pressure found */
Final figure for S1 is 1.144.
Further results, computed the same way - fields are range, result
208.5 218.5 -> 1.013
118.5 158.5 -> 1.086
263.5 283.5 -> 0.7581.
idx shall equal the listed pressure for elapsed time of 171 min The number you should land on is 0.525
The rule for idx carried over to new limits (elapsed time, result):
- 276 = 1.025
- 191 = 1.04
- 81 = 1.195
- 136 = 1.177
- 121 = 1.199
